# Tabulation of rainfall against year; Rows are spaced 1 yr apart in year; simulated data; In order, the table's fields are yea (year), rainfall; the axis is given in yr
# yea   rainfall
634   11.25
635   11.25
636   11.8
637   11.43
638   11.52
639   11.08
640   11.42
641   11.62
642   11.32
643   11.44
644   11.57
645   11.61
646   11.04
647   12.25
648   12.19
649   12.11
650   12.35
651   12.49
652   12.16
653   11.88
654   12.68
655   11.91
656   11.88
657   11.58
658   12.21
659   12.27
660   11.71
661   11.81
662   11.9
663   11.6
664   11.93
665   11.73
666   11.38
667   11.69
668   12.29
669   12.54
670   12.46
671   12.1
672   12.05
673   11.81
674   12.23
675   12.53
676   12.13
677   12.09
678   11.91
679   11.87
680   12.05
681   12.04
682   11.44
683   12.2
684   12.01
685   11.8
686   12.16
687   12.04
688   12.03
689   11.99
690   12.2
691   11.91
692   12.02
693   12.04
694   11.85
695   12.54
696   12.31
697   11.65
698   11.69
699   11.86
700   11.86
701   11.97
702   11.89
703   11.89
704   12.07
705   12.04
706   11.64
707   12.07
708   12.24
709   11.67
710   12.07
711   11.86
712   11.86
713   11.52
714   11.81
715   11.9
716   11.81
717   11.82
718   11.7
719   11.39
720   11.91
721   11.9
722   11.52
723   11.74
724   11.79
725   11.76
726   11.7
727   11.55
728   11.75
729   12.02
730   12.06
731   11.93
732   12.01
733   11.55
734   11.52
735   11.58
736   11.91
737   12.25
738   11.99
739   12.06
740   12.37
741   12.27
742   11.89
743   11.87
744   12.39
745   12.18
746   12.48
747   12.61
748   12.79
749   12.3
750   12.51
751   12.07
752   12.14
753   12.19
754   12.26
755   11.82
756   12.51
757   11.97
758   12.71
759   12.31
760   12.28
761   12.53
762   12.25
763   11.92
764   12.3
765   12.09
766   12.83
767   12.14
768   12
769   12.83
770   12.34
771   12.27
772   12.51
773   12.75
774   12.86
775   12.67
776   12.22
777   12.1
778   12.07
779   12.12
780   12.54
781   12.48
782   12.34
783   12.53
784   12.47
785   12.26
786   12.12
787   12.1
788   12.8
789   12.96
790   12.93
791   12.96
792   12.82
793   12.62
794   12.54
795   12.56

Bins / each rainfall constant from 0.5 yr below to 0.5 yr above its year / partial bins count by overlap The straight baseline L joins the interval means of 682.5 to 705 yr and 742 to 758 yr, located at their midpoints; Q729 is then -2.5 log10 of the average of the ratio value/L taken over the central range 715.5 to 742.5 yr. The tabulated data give 0.03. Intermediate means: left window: 12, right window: 12.3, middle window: 11.8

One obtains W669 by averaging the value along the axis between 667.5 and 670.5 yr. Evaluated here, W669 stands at 12.4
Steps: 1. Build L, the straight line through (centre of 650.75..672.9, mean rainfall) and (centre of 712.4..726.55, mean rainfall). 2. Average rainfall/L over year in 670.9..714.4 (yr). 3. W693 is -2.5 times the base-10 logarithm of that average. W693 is -0.01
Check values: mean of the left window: 12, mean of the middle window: 12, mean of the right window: 11.7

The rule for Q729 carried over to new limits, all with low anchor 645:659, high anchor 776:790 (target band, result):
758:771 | 0.00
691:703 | 0.02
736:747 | 0.01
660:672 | 0.01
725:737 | 0.04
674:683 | 0.01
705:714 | 0.03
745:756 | 0.00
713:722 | 0.04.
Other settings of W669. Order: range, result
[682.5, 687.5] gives 12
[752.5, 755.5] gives 12.1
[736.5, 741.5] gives 12.2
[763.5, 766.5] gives 12.4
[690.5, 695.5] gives 12.1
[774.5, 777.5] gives 12.3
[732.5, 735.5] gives 11.6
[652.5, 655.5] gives 12.2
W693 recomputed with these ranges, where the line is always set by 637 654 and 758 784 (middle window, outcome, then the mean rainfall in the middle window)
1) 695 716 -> 0.01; 11.9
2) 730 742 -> 0.02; 12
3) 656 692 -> -0.01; 12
